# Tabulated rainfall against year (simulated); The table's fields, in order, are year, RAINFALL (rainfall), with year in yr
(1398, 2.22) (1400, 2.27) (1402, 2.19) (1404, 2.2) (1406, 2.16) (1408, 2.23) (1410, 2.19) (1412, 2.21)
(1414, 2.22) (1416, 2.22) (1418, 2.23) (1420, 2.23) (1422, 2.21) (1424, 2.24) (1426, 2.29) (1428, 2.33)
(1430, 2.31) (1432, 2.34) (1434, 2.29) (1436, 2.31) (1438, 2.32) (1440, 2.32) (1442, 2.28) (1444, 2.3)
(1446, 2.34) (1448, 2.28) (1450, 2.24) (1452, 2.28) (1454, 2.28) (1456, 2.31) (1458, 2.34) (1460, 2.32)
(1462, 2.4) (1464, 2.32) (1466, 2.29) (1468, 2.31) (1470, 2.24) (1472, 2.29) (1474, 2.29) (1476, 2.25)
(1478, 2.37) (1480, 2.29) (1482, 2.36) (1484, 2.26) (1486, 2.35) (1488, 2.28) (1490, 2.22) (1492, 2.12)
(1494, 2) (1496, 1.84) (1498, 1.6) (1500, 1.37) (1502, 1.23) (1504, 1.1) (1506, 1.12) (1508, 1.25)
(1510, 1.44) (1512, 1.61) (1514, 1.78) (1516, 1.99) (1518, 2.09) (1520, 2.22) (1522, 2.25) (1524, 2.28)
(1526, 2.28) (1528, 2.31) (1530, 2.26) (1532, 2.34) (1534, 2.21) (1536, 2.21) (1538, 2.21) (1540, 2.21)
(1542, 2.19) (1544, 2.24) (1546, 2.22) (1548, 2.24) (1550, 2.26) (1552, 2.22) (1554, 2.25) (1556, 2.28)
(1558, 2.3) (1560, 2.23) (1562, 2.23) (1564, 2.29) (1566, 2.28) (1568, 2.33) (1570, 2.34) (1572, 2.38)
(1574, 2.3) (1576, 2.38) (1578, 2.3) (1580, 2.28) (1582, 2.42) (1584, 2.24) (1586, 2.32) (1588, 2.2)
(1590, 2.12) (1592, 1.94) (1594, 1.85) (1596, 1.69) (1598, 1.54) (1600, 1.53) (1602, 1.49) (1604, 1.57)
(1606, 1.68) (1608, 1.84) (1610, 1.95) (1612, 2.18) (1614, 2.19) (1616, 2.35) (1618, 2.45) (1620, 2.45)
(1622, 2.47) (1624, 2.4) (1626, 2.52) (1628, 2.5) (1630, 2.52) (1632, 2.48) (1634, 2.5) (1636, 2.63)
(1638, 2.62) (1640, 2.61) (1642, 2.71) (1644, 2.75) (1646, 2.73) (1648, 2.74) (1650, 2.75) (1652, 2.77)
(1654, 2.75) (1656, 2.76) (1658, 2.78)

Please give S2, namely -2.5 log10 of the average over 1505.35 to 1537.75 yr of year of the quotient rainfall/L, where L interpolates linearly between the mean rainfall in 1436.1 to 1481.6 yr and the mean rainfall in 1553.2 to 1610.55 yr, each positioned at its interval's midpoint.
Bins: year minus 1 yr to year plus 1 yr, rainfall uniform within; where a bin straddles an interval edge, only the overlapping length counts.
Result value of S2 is 0.10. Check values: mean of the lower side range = 2.3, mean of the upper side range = 2.09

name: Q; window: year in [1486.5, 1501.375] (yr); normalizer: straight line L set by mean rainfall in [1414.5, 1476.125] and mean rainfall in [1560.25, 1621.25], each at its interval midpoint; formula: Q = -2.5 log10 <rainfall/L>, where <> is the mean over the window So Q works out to 0.16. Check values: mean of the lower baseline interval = 2.29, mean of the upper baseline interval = 2.11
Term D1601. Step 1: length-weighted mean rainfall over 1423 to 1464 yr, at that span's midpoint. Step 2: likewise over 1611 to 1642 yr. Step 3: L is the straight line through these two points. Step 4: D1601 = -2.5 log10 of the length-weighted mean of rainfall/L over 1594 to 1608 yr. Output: 0.45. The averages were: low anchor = 2.31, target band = 1.62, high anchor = 2.47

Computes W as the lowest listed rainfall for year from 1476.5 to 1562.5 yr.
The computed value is 1.1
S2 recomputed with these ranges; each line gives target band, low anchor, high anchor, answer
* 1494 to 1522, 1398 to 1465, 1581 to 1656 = 0.37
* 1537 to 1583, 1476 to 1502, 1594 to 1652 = -0.05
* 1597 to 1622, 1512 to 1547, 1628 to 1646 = 0.27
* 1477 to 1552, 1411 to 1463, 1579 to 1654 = 0.13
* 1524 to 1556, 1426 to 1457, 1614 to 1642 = 0.07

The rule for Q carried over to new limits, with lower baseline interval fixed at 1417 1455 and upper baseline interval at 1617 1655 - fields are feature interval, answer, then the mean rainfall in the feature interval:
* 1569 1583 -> 0.07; 2.34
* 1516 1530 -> 0.09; 2.22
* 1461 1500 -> 0.08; 2.19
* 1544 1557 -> 0.10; 2.24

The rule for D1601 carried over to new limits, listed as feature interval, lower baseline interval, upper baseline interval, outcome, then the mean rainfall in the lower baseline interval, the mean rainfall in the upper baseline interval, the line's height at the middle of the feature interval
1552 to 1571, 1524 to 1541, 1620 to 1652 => 0.03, 2.26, 2.6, 2.35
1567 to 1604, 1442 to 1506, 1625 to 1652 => 0.18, 2.13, 2.63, 2.47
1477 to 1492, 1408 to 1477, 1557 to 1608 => -0.03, 2.28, 2.08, 2.22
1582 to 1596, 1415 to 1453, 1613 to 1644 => 0.17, 2.28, 2.5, 2.46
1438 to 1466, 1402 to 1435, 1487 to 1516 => -0.15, 2.24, 1.65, 2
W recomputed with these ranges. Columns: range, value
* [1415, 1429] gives 2.21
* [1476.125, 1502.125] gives 1.23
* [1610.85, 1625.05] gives 2.18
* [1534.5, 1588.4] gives 2.19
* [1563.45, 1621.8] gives 1.49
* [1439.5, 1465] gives 2.24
